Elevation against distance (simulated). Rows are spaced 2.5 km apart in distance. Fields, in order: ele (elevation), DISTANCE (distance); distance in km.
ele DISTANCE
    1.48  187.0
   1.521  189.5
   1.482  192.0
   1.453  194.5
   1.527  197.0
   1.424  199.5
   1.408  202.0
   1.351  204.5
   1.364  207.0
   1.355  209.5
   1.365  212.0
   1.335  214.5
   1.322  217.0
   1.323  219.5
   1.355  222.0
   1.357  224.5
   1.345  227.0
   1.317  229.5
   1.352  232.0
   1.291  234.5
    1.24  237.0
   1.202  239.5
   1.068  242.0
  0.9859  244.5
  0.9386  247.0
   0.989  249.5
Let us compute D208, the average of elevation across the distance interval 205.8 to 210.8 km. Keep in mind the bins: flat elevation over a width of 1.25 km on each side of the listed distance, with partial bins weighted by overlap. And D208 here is 1.36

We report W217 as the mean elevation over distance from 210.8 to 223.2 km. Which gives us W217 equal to 1.34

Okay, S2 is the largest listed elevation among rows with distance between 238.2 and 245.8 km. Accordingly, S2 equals 1.202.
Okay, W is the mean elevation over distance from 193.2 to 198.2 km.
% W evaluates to 1.49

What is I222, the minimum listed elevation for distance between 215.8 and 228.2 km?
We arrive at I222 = 1.322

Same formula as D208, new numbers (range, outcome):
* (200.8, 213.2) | 1.37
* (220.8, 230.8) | 1.34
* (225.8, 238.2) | 1.31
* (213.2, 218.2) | 1.33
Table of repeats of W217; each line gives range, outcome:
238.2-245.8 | 1.09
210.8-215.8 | 1.35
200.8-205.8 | 1.38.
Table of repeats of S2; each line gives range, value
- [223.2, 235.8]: 1.357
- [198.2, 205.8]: 1.424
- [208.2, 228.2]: 1.365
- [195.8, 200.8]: 1.527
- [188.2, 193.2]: 1.521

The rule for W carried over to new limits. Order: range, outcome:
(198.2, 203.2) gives 1.42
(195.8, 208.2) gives 1.41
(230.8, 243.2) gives 1.23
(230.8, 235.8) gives 1.32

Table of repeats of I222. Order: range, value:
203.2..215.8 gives 1.335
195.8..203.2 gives 1.408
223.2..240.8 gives 1.202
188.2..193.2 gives 1.482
